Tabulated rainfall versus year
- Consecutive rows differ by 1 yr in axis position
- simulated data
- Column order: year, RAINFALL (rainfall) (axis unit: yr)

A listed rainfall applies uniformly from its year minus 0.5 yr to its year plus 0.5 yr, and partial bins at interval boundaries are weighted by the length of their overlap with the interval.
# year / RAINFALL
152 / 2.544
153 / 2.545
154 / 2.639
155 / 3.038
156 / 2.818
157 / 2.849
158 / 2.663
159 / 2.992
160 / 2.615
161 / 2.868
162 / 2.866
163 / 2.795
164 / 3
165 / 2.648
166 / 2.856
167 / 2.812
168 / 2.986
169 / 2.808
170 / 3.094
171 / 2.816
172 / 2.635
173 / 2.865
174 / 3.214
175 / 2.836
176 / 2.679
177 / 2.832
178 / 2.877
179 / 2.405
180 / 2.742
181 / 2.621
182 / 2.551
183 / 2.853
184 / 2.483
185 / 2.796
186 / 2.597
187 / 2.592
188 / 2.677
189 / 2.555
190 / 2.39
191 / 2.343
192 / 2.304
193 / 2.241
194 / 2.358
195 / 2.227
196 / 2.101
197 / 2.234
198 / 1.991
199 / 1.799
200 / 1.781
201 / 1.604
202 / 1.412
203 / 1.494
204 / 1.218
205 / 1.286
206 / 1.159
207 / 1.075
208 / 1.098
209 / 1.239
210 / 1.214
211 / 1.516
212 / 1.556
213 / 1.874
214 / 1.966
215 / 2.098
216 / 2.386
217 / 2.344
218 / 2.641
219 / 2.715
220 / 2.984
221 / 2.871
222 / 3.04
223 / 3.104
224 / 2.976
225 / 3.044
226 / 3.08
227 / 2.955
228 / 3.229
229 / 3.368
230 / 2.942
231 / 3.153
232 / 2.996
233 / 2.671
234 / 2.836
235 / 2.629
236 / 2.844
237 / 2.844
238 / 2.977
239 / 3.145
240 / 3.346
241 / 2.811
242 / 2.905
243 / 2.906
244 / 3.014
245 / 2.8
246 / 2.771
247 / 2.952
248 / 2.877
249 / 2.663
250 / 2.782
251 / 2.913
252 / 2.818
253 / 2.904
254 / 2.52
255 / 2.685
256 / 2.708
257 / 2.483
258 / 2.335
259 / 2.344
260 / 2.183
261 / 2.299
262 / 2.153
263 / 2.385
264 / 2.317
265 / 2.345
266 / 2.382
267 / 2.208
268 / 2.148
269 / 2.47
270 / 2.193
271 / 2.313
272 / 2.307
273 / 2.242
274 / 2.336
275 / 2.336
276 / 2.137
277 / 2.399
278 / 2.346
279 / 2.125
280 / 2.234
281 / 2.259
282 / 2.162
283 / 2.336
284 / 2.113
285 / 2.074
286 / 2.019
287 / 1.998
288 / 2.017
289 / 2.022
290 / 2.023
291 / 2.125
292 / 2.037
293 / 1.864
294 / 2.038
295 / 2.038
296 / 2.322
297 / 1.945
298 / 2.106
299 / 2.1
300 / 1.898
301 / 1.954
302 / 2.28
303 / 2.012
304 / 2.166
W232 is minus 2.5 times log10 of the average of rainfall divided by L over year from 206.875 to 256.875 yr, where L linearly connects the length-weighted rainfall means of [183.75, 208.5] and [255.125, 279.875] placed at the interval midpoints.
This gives -0.22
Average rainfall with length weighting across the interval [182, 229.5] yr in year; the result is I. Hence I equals 2.23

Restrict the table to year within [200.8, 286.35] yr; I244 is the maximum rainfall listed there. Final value 3.368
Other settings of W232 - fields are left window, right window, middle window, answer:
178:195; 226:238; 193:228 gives 0.31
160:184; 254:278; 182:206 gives 0.26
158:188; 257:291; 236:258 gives -0.19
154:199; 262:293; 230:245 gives -0.22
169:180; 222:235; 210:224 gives 0.25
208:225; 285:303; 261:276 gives -0.08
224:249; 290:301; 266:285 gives 0.04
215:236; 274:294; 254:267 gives 0.02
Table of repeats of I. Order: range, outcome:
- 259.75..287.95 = 2.24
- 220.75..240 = 3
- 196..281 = 2.41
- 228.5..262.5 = 2.78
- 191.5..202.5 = 2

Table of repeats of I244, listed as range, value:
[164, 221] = 3.214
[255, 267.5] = 2.708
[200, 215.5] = 2.098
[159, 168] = 3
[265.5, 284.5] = 2.47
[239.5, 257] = 3.346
